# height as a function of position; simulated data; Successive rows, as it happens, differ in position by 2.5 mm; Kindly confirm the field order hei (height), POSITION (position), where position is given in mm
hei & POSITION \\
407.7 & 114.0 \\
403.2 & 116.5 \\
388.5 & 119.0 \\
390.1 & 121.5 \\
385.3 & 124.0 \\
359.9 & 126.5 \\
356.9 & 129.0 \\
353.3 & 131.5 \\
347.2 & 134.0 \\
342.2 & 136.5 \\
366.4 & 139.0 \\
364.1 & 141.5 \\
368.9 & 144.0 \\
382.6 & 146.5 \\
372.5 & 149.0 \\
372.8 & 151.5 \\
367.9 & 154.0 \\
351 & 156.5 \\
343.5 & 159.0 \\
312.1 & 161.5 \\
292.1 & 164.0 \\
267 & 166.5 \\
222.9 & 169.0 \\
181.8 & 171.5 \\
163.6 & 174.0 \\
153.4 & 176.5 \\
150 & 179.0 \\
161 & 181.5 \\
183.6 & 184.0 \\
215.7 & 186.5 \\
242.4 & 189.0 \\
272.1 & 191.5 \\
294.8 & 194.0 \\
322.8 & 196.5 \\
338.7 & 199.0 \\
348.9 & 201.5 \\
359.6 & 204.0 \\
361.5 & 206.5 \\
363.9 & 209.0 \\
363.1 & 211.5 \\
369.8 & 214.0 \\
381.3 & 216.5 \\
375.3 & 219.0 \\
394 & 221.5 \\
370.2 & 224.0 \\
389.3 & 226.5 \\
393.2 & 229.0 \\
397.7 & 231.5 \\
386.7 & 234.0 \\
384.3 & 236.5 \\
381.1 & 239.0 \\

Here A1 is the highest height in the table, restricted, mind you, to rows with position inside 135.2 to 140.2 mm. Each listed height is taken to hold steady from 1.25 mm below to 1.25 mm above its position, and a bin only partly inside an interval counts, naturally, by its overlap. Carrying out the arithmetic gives 366.4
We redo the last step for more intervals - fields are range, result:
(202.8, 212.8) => 363.9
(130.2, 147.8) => 382.6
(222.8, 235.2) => 397.7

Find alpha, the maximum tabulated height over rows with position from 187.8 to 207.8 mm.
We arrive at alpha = 361.5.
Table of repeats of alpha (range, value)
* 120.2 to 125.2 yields 390.1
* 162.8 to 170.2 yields 292.1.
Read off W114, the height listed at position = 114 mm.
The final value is 407.7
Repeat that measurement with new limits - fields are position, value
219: 375.3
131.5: 353.3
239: 381.1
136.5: 342.2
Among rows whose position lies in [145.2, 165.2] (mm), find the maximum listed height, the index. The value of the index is 382.6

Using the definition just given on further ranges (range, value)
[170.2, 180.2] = 181.8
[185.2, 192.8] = 272.1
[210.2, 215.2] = 369.8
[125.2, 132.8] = 359.9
